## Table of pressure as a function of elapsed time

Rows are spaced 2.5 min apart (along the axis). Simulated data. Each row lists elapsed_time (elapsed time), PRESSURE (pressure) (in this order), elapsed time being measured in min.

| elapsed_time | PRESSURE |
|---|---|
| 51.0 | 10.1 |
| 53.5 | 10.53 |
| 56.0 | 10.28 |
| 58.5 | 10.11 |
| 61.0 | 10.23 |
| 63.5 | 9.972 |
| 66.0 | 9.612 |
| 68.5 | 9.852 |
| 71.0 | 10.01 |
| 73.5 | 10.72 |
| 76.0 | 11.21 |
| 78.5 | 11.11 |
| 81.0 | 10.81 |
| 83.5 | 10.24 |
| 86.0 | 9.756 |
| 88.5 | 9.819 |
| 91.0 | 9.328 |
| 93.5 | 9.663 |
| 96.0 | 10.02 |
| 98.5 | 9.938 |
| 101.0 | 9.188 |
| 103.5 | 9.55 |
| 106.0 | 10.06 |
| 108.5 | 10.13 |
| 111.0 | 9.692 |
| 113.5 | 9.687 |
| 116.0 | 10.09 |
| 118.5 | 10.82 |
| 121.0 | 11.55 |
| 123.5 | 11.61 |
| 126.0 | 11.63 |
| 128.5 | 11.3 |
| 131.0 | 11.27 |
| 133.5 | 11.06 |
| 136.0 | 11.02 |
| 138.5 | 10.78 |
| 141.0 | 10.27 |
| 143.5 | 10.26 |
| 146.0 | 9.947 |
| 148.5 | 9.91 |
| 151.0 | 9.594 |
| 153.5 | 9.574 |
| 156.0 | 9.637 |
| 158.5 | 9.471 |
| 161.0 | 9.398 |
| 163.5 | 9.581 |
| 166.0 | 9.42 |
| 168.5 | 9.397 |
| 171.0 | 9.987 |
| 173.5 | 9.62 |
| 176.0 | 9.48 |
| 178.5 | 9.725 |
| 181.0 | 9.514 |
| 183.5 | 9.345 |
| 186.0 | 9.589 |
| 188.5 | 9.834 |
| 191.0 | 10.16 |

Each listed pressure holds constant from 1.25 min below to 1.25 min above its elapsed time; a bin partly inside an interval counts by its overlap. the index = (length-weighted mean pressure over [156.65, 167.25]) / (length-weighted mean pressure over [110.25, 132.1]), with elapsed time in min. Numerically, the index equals 0.9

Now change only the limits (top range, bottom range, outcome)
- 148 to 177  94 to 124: 0.94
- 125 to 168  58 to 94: 1.00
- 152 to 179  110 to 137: 0.88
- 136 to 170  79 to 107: 0.99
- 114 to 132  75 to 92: 1.08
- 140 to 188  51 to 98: 0.95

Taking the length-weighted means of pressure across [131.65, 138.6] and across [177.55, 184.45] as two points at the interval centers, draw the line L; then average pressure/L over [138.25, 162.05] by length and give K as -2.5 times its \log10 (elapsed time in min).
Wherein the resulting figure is 0.07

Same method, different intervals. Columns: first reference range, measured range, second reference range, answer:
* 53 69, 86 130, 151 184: -0.04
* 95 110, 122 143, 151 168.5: -0.15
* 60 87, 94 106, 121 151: 0.09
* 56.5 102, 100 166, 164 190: -0.05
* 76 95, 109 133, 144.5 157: -0.09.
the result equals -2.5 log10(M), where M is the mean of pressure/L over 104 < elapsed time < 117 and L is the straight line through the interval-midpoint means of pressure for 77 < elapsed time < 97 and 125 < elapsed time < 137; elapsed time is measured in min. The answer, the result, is 0.085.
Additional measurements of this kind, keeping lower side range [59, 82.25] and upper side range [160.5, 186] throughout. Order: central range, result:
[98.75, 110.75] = 0.039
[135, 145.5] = -0.075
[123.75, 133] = -0.151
